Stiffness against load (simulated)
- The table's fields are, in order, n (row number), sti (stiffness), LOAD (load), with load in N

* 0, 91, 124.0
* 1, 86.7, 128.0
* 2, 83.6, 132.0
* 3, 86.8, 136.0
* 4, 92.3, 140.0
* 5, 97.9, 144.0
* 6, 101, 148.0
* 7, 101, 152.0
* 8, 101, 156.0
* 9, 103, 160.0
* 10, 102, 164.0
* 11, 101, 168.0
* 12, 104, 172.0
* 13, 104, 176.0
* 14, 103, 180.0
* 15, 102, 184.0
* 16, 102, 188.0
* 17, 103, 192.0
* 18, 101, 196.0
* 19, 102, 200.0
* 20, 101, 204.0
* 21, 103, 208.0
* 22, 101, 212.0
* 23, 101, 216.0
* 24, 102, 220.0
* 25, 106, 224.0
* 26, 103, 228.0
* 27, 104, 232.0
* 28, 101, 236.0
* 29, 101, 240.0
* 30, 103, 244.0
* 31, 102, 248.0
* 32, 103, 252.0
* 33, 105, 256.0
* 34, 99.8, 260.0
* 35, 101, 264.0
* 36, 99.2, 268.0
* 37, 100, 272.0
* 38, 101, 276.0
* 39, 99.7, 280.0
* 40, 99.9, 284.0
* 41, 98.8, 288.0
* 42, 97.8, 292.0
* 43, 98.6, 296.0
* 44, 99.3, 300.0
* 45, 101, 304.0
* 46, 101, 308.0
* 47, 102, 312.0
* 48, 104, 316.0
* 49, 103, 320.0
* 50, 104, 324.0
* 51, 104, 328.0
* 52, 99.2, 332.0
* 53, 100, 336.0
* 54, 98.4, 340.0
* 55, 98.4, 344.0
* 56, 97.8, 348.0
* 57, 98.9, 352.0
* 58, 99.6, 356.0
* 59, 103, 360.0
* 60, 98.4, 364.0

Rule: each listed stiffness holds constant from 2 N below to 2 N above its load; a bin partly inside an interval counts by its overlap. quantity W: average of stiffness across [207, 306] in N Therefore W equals 101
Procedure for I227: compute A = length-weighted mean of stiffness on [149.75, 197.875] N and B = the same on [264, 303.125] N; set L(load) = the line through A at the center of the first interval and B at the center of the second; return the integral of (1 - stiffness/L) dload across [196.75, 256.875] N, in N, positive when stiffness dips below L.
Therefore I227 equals -0.9 N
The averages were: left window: 102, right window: 99.5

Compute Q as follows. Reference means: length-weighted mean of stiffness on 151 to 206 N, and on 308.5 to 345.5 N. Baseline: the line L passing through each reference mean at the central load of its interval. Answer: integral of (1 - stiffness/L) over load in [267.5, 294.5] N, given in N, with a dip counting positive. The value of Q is 0.6 N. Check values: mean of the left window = 102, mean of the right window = 101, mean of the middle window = 99.5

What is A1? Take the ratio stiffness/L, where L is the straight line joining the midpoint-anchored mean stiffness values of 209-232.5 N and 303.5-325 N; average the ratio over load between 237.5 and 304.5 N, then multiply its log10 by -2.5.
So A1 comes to 0.02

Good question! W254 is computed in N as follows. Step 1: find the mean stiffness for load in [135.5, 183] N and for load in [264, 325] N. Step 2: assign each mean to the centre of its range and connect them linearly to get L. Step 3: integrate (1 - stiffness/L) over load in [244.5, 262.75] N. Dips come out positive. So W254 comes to -0.4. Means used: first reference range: 100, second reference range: 101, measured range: 102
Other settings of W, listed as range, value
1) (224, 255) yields 103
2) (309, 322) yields 103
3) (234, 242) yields 101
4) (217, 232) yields 104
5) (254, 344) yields 101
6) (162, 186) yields 103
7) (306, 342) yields 102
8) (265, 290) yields 99.8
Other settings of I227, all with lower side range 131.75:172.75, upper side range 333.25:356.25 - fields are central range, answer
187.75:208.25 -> -0.8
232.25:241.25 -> -0.3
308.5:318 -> -0.4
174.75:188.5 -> -0.7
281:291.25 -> -0.1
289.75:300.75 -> 0.0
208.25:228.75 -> -0.9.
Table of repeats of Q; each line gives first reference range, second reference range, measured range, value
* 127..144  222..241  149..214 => -4.5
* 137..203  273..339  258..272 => 0.1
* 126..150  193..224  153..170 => -1.2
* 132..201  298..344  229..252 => -0.4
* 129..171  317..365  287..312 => 0.0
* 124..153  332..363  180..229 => -4.0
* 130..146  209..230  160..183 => -1.8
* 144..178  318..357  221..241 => -0.4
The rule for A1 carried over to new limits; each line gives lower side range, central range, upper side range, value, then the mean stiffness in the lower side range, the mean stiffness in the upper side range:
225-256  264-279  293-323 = 0.02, 103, 101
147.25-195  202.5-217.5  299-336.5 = 0.01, 102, 102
